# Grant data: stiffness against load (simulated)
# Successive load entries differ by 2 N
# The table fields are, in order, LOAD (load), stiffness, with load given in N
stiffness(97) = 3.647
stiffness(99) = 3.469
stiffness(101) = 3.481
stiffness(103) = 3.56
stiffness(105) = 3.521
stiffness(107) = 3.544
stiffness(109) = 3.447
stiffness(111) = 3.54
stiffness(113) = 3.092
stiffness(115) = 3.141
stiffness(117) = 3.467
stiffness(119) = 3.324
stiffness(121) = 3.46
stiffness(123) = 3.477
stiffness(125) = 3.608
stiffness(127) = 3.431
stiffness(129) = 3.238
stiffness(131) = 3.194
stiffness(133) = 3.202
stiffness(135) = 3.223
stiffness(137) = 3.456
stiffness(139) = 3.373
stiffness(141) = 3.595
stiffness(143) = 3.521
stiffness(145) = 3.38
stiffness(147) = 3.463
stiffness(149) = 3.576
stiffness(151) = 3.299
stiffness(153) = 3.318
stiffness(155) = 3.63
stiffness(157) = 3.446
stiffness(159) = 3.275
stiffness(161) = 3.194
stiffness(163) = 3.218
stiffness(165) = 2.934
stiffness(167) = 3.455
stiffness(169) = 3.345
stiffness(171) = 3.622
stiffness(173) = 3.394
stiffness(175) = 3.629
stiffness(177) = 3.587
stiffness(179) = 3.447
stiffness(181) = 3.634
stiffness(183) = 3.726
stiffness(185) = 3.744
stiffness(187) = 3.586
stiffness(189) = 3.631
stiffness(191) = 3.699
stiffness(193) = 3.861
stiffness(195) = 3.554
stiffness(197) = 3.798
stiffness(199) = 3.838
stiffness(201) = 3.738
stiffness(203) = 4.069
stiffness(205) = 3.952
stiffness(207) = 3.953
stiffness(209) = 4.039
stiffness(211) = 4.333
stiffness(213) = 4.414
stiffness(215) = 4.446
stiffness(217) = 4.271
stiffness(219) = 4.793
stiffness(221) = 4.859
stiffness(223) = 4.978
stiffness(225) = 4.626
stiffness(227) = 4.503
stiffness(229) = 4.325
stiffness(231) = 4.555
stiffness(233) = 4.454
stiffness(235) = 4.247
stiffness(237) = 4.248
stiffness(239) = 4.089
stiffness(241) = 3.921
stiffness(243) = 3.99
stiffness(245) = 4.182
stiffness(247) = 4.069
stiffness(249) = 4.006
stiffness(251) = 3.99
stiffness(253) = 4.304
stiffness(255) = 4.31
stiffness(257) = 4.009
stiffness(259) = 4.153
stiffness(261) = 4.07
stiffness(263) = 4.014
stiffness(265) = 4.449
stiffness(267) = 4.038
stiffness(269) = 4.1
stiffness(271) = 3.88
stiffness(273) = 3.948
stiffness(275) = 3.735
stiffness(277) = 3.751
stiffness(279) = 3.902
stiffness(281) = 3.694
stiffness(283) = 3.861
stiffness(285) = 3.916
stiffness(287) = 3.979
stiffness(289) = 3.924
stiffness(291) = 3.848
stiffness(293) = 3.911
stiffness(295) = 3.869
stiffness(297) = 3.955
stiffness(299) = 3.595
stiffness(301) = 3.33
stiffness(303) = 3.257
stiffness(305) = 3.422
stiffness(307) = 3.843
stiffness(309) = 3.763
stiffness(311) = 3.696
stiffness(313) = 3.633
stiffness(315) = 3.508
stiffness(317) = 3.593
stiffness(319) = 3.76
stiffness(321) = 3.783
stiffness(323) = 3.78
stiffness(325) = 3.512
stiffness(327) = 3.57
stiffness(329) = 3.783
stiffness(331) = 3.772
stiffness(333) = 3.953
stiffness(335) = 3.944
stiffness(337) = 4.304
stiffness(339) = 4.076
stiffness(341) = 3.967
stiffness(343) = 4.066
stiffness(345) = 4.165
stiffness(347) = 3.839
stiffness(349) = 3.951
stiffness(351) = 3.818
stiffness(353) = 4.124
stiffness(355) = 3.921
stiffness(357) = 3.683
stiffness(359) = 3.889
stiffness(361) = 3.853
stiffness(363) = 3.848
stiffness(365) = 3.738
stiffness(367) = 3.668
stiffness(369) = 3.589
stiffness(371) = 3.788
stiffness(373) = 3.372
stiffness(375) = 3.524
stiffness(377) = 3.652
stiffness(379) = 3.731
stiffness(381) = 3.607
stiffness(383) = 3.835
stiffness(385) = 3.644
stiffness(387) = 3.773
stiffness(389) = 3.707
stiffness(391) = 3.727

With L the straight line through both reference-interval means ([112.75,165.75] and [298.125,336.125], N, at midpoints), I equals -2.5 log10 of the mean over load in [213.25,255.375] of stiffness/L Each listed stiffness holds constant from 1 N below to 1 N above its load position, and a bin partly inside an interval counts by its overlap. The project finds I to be -0.229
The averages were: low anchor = 3.36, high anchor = 3.66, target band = 4.34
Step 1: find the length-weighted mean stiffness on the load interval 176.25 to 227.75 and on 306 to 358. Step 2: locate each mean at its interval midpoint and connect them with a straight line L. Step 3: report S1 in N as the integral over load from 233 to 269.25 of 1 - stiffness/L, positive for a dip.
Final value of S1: -1.5 N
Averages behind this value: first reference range 4.04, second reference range 3.84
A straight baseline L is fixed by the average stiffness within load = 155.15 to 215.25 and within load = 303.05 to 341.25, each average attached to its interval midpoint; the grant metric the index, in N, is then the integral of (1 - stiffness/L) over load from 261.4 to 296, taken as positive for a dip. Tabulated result -1.9 N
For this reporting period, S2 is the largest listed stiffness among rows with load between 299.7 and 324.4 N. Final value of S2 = 3.843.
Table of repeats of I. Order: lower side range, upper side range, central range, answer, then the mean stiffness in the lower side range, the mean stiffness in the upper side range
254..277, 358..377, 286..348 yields 0.02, 4.05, 3.69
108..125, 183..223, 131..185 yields 0.08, 3.38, 4.05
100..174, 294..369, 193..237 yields -0.20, 3.39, 3.79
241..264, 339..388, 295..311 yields 0.10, 4.09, 3.8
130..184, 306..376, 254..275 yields -0.12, 3.41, 3.8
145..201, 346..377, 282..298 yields -0.07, 3.52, 3.77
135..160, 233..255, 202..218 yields -0.08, 3.44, 4.13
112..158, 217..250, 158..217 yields 0.06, 3.39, 4.36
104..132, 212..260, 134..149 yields 0.04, 3.39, 4.32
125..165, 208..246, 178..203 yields 0.06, 3.37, 4.38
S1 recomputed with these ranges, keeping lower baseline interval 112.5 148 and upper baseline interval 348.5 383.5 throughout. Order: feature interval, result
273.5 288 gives -0.90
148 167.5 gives 0.49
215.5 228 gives -4.06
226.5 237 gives -2.56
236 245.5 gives -1.42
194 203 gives -0.74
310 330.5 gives 0.07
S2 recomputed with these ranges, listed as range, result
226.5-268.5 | 4.555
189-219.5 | 4.793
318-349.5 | 4.304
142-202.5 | 3.861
